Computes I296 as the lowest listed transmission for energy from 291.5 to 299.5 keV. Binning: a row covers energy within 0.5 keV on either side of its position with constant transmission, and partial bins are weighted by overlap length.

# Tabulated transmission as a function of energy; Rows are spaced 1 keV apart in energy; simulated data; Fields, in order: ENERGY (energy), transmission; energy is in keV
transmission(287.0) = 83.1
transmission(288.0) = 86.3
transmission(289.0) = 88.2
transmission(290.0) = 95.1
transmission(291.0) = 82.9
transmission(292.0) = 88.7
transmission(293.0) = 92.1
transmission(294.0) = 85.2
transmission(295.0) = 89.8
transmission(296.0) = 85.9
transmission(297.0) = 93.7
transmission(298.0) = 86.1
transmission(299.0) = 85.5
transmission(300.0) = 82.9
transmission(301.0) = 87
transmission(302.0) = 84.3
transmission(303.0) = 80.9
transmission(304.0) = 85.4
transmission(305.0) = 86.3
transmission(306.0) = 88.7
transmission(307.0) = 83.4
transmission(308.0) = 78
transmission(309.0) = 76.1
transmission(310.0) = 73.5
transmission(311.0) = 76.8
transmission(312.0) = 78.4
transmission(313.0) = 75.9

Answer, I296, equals 85.2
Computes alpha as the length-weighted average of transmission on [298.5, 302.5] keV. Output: 84.9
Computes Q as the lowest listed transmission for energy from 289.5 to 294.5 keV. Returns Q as 82.9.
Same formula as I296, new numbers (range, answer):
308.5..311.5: 73.5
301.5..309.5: 76.1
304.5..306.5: 86.3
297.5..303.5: 80.9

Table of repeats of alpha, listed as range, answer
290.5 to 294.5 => 87.2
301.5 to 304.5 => 83.5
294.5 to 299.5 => 88.2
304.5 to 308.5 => 84.1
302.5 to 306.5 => 85.3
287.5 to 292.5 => 88.2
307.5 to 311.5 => 76.1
